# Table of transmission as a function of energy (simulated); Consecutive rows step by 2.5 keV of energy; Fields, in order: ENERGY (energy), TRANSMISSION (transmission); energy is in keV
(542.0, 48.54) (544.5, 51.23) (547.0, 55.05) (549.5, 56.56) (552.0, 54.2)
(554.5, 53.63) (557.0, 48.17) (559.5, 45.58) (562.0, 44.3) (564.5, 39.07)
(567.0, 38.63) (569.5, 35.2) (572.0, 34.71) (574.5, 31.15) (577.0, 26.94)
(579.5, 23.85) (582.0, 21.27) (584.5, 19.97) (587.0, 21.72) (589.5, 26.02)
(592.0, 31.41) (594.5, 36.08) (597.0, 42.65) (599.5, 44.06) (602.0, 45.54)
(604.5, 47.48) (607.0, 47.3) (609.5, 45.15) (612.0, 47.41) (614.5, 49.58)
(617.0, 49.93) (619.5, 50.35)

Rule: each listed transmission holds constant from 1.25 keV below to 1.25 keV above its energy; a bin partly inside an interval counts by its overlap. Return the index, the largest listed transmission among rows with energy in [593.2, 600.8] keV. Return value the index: 44.06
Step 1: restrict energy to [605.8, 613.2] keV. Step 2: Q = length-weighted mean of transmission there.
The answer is 46.6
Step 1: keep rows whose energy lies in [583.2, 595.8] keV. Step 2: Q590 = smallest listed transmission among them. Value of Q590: 19.97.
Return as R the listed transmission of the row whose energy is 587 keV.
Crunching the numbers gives 21.72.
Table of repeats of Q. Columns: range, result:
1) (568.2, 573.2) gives 35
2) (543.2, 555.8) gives 54.1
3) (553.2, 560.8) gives 49.1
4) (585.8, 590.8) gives 24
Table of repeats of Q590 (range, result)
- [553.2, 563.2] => 44.3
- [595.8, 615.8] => 42.65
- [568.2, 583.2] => 21.27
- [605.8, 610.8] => 45.15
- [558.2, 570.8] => 35.2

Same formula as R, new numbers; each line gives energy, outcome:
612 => 47.41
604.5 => 47.48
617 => 49.93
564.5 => 39.07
